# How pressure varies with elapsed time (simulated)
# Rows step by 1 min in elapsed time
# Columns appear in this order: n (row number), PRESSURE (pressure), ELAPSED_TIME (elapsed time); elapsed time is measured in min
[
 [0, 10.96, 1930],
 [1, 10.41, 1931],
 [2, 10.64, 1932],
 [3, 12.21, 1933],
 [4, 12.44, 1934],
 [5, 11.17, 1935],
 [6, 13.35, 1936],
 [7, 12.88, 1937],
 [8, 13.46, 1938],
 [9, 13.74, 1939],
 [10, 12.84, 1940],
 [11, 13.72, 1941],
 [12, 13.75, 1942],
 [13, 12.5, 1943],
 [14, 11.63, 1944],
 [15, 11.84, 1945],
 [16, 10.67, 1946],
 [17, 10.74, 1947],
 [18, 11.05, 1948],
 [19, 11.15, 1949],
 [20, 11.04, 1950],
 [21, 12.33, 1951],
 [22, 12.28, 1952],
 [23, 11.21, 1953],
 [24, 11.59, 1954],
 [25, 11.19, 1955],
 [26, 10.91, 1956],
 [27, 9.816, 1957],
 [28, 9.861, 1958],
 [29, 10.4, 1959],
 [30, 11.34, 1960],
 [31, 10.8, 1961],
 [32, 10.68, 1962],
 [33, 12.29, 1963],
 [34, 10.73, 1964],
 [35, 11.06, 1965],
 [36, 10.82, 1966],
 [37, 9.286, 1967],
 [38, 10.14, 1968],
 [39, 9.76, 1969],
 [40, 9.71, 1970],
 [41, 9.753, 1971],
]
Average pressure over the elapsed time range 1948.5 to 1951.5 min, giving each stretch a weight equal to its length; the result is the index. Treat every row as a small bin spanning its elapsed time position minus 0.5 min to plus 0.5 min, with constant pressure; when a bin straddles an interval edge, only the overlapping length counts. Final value 11.5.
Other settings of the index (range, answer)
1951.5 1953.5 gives 11.7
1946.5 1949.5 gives 11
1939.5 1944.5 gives 12.9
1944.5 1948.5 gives 11.1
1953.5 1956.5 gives 11.2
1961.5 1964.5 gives 11.2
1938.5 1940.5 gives 13.3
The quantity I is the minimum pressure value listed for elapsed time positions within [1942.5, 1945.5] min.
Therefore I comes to 11.63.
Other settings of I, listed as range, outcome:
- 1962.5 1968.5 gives 9.286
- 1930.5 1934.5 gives 10.41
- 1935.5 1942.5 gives 12.84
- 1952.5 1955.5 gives 11.19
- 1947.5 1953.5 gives 11.04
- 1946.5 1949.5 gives 10.74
